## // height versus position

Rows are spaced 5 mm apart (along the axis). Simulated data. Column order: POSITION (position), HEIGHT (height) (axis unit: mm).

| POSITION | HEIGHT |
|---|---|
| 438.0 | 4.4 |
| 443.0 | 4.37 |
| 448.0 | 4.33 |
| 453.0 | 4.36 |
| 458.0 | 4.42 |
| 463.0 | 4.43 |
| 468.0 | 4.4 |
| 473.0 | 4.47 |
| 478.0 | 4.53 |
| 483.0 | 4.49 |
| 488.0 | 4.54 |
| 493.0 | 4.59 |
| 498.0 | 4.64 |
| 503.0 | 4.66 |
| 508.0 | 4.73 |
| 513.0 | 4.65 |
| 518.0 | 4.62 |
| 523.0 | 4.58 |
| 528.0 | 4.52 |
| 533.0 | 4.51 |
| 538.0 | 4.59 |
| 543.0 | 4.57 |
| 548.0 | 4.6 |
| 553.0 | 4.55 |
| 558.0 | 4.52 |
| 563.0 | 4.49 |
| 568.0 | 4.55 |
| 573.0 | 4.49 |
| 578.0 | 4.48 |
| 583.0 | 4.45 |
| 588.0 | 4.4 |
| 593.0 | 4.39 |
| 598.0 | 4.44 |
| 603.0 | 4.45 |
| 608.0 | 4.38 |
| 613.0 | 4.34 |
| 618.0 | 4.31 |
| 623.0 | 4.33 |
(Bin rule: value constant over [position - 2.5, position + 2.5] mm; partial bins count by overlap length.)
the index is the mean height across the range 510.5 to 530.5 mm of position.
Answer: 4.59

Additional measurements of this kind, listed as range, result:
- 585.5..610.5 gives 4.41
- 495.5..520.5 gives 4.66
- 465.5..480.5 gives 4.47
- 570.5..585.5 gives 4.47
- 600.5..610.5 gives 4.42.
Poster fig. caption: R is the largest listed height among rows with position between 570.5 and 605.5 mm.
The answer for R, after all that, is 4.49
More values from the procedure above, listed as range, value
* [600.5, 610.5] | 4.45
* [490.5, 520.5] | 4.73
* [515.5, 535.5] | 4.62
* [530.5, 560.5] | 4.6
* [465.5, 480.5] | 4.53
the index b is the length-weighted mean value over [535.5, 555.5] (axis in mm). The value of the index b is 4.58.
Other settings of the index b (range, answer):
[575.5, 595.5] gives 4.43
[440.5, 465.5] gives 4.38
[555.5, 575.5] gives 4.51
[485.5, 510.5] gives 4.63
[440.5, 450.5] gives 4.35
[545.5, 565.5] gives 4.54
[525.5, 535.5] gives 4.51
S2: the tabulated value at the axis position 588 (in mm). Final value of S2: 4.4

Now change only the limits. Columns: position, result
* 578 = 4.48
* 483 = 4.49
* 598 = 4.44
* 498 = 4.64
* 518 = 4.62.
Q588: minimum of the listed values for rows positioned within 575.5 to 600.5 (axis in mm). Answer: 4.39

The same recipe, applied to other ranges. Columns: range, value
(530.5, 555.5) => 4.51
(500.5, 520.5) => 4.62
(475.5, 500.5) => 4.49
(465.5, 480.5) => 4.4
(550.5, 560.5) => 4.52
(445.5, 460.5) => 4.33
